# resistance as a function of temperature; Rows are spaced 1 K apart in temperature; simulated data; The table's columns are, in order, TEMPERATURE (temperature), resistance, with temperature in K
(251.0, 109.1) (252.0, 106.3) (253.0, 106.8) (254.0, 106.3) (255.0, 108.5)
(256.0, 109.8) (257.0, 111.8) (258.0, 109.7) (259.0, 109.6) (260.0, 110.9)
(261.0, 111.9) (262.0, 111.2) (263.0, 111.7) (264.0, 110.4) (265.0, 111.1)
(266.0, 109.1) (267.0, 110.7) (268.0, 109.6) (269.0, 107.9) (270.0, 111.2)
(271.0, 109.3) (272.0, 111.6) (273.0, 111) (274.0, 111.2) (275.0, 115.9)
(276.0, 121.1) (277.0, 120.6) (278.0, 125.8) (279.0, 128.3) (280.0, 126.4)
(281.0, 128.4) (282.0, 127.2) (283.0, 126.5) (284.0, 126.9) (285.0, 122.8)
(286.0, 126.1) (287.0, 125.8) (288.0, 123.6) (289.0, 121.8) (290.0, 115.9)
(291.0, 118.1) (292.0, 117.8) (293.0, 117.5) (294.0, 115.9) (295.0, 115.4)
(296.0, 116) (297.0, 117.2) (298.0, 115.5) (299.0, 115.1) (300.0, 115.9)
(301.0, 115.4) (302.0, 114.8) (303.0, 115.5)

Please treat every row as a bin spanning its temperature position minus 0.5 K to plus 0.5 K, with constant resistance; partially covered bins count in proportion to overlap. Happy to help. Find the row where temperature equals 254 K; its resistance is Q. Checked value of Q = 106.3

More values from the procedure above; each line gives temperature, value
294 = 115.9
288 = 123.6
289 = 121.8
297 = 117.2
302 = 114.8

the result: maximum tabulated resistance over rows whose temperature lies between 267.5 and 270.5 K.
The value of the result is 111.2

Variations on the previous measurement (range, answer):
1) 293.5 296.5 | 116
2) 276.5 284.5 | 128.4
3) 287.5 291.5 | 123.6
